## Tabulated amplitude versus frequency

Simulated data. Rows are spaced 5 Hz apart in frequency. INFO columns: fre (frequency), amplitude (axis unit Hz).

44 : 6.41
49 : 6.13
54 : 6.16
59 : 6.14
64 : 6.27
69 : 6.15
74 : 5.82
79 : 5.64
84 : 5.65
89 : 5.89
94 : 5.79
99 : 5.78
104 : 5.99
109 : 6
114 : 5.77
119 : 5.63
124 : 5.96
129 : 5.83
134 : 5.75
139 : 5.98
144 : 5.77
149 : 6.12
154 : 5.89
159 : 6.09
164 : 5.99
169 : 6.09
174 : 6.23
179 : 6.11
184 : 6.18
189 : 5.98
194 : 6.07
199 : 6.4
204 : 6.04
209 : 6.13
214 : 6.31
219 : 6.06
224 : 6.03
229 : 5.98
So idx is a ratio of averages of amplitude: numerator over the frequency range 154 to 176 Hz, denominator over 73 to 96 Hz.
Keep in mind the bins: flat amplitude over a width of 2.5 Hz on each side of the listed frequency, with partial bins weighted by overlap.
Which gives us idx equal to 1.06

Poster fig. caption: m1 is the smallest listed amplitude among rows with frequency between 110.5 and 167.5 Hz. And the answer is 5.63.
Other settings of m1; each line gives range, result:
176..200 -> 5.98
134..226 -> 5.75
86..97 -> 5.79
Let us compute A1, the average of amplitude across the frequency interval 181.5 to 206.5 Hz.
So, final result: 6.13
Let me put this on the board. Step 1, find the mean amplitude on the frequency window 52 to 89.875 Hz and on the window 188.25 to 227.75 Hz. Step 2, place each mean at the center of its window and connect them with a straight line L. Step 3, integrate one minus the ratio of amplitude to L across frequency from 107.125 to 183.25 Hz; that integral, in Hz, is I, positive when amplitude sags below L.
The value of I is 1.3 Hz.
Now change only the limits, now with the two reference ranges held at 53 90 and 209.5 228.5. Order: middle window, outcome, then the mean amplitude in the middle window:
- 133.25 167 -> 0.50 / 5.95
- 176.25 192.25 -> -0.03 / 6.09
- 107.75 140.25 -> 0.98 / 5.83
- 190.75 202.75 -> -0.21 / 6.2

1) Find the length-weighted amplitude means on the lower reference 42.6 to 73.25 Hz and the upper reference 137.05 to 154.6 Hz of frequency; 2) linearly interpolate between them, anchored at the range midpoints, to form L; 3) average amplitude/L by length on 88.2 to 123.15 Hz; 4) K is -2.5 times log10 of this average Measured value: 0.04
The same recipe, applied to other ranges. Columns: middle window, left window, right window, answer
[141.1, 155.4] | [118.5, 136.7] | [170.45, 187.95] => 0.00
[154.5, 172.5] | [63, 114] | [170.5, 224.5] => 0.00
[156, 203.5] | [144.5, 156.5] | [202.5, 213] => -0.01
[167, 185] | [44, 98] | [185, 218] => -0.01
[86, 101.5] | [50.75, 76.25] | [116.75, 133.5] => 0.03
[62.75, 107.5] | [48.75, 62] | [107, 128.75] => 0.02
